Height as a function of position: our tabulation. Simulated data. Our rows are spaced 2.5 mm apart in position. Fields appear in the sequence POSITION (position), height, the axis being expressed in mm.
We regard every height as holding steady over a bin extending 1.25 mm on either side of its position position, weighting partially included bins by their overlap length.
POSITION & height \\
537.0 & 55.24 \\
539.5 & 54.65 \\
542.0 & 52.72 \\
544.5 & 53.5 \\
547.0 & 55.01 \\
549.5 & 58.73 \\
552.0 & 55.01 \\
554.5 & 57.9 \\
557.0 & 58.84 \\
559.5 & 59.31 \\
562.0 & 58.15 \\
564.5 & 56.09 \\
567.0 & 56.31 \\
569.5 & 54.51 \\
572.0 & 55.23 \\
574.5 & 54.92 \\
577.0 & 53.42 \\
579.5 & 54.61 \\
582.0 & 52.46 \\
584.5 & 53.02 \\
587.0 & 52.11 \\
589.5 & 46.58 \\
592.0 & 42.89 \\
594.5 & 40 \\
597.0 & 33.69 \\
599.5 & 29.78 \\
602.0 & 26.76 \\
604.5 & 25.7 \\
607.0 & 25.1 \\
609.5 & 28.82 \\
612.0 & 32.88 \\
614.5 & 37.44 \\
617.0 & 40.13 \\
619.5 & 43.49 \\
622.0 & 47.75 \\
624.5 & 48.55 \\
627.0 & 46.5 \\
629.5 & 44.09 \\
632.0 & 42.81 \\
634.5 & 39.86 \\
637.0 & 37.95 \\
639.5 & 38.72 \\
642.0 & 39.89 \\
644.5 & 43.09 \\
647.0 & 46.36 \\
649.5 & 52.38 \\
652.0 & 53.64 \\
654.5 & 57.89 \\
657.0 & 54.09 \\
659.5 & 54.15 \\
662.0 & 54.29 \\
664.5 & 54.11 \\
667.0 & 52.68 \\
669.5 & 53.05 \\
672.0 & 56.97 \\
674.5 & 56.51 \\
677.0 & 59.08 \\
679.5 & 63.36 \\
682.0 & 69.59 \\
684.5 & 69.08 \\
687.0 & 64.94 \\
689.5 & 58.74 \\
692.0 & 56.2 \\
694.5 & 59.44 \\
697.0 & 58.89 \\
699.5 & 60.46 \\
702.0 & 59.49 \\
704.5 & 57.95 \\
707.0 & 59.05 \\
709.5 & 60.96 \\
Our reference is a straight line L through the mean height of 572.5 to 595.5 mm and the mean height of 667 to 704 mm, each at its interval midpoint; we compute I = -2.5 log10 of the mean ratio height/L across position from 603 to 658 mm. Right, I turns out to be 0.292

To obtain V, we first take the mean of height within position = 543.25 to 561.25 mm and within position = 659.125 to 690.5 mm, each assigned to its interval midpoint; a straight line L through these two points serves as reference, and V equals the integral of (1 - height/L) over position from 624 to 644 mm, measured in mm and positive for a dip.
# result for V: 5.58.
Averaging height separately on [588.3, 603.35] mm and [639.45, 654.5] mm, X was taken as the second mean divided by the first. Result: 1.29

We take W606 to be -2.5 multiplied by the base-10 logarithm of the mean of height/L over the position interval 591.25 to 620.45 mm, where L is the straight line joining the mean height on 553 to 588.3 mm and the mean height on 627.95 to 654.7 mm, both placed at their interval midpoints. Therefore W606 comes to 0.43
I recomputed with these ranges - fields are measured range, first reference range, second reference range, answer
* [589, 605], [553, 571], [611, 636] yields 0.37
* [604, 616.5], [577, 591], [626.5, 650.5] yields 0.47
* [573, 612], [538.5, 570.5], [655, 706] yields 0.35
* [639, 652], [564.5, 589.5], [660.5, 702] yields 0.26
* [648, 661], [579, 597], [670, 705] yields 0.04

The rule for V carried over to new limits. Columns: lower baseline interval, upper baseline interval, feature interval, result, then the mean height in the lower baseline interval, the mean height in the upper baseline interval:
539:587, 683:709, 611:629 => 4.7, 55.4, 60.5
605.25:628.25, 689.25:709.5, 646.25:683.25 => -4.1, 38.7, 58.9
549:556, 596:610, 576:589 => -4.2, 57.1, 28.2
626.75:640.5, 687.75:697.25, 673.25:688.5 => -2.3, 41.4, 58.6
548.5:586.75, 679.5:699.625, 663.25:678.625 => 1.4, 55.8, 62.3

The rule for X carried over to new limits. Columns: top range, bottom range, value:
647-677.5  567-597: 1.08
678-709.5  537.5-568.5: 1.09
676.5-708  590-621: 1.79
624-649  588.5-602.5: 1.16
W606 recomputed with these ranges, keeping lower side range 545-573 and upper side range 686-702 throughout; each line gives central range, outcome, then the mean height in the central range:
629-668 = 0.221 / 47.9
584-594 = 0.201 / 47.7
